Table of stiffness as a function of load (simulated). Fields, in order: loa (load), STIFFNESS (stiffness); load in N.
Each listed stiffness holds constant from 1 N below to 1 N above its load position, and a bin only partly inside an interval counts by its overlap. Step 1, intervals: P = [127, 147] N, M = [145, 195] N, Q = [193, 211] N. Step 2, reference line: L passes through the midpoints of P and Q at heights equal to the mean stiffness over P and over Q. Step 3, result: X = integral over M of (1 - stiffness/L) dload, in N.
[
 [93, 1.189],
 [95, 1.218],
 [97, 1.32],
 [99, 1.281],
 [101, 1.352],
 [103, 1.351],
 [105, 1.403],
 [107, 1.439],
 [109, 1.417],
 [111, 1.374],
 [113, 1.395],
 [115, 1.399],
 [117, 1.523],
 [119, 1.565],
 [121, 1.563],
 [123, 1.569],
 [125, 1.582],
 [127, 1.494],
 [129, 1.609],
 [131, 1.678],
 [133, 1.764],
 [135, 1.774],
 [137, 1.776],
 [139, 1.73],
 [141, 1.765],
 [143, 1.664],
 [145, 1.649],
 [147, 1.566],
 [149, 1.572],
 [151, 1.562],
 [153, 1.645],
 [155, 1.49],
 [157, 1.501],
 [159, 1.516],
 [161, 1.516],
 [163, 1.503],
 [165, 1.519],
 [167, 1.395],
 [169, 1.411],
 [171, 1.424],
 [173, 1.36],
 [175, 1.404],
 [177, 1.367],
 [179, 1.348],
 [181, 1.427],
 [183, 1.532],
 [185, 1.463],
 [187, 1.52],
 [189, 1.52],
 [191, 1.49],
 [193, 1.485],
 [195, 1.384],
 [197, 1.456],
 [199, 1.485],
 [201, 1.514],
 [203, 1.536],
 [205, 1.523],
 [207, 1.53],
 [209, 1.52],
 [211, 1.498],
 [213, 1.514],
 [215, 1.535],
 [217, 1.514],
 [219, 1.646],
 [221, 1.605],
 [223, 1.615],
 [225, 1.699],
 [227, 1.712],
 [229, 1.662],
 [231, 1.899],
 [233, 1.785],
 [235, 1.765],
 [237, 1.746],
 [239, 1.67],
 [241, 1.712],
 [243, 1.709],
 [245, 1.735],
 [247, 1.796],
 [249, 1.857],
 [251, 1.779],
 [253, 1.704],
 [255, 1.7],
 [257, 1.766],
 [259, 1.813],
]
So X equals 3.4 N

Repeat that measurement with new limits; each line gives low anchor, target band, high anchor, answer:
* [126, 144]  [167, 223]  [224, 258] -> 7.9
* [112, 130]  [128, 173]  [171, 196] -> -3.1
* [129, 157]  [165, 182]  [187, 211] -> 1.8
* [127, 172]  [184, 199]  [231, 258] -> 1.7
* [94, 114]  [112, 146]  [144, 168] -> -4.1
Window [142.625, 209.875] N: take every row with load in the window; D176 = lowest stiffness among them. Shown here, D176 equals 1.348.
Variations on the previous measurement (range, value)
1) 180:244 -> 1.384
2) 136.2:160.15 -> 1.49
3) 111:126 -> 1.374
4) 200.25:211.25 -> 1.498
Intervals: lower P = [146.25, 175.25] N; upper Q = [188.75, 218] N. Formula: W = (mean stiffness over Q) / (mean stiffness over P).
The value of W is 1.00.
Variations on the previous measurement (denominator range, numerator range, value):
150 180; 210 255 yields 1.15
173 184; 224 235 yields 1.24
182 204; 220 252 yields 1.16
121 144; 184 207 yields 0.89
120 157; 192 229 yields 0.95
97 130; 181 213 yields 1.03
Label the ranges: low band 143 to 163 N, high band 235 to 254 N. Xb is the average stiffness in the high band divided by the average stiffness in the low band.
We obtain 1.1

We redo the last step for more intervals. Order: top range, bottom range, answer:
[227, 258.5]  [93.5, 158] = 1.15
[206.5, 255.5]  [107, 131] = 1.12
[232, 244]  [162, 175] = 1.21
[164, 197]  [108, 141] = 0.91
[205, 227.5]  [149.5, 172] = 1.05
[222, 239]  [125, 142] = 1.02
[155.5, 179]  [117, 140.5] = 0.88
